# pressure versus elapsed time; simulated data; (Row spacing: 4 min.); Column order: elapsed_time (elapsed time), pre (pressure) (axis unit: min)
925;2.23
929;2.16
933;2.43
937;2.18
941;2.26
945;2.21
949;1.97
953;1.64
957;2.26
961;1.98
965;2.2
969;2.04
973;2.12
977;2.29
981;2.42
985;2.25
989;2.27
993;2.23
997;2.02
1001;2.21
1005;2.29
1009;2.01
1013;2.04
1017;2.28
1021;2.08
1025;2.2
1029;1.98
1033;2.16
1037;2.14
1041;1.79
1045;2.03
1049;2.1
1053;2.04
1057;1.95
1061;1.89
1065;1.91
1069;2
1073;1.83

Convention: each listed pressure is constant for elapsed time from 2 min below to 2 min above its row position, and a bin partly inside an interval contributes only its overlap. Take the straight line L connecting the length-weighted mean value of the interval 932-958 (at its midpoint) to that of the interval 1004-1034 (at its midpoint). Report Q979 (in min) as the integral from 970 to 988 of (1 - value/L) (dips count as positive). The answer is -1.2 min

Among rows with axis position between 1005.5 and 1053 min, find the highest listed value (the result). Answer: 2.28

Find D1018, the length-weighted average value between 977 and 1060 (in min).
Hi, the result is 2.13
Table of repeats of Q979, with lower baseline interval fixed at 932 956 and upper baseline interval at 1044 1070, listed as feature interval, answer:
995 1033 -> -1.7 min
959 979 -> -0.4 min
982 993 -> -1.1 min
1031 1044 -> -0.1 min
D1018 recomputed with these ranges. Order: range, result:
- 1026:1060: 2.02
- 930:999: 2.16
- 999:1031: 2.14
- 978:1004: 2.24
